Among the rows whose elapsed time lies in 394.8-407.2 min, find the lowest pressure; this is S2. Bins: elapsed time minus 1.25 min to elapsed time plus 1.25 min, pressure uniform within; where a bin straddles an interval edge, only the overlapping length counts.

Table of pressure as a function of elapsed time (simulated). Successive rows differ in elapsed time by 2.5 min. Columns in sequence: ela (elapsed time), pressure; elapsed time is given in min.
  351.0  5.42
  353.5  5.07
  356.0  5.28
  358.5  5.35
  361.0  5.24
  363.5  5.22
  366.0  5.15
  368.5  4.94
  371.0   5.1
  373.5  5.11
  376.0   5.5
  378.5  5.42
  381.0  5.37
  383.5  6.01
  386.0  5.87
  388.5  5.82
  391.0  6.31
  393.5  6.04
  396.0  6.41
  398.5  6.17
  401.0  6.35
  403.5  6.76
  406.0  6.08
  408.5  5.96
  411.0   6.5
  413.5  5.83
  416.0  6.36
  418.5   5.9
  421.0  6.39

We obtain 6.08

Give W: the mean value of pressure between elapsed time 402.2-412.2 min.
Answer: 6.32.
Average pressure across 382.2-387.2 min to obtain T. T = 5.93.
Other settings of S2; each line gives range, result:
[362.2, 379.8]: 4.94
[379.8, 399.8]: 5.37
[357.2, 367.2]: 5.15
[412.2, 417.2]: 5.83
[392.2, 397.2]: 6.04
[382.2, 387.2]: 5.87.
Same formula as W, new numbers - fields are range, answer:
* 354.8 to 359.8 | 5.31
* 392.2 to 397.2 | 6.22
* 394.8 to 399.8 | 6.29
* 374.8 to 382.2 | 5.43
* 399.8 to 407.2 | 6.4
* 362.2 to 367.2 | 5.19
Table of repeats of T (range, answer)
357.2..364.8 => 5.27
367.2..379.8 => 5.21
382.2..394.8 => 6.01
